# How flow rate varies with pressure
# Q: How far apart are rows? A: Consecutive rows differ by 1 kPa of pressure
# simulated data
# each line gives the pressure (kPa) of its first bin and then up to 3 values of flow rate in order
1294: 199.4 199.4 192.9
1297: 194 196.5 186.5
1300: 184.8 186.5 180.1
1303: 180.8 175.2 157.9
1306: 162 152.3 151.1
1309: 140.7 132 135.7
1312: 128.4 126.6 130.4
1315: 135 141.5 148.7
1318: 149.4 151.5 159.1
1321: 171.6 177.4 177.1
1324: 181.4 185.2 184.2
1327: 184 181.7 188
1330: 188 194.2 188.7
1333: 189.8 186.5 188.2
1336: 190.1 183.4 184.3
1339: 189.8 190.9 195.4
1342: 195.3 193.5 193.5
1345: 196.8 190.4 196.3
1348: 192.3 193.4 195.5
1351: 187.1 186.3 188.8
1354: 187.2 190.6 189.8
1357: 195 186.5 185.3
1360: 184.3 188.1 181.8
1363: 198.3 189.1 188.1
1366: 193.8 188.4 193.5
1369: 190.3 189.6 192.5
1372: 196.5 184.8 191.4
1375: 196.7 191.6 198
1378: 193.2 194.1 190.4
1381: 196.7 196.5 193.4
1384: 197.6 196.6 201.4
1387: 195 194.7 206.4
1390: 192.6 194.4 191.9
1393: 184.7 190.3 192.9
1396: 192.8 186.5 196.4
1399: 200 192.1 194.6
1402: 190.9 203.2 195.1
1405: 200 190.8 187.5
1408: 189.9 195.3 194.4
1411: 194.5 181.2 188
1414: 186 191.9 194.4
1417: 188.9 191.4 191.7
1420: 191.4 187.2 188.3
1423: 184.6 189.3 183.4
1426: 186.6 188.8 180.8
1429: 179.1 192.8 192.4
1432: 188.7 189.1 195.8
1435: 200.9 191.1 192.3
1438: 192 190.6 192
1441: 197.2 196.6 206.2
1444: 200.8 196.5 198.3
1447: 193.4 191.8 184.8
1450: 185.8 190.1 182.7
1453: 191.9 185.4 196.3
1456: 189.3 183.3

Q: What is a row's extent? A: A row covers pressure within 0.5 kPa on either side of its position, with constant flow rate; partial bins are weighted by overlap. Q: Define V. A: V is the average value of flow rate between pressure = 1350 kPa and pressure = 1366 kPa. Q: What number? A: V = 189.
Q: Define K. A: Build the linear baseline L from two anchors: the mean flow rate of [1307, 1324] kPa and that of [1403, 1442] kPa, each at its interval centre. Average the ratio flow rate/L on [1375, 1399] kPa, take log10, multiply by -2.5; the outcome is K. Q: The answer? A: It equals -0.105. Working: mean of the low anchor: 148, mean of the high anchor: 191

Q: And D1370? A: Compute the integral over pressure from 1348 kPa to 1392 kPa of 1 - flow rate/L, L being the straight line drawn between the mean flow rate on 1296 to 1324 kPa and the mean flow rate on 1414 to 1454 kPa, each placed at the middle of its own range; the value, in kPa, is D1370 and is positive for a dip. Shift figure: -4.24 kPa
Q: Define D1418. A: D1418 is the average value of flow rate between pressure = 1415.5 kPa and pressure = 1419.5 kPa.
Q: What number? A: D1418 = 192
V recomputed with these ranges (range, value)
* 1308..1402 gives 184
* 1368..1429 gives 192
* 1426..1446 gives 193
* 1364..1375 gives 191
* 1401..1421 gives 192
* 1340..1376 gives 191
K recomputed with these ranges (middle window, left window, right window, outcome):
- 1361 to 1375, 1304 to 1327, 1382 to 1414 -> -0.07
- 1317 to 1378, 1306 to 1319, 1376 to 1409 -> -0.14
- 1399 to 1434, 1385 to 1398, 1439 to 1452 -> 0.02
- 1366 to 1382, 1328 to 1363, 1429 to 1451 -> -0.01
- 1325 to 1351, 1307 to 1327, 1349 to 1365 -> -0.11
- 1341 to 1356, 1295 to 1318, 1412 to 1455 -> -0.13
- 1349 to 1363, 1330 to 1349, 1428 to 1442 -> 0.01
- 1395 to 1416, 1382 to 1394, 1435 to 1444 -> 0.01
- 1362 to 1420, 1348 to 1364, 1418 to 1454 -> -0.02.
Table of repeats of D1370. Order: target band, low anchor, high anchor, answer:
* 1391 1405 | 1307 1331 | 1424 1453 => -1.0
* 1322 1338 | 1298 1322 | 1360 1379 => -1.7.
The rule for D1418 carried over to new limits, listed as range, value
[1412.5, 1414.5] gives 187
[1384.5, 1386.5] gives 199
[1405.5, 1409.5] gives 191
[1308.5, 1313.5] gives 133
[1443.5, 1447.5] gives 197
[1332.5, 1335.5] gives 188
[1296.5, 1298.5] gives 195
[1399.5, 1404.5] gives 195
